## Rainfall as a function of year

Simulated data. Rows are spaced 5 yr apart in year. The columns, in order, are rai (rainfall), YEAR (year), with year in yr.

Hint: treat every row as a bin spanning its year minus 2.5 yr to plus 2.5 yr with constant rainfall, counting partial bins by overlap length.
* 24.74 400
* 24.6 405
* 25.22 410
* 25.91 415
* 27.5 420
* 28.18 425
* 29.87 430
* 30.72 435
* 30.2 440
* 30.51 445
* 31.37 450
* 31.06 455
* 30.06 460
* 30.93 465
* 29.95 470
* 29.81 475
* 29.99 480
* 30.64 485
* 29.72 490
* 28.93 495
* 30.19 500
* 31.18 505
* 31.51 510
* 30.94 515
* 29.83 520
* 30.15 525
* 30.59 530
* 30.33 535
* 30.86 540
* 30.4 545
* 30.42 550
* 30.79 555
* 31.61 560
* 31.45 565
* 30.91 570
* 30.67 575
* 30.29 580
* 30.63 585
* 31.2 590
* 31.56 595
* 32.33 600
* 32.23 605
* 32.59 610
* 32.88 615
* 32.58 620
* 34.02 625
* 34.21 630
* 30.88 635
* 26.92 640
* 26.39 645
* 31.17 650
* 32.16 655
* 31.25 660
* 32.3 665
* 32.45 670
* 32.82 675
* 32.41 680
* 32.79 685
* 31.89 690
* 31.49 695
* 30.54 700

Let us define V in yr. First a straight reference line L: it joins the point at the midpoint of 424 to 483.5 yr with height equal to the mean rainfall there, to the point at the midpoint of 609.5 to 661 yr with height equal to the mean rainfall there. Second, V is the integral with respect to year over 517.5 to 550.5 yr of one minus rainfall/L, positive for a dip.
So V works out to 0.40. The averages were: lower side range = 30.3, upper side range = 31.3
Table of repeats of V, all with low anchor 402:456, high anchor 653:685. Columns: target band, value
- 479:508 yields -0.6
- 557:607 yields -0.6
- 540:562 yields -0.3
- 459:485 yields -0.9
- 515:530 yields -0.1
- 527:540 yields -0.2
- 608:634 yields -1.3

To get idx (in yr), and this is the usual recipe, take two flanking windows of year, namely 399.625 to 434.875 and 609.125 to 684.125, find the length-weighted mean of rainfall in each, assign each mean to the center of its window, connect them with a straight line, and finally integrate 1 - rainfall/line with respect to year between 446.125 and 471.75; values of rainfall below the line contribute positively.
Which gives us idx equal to -2.6 yr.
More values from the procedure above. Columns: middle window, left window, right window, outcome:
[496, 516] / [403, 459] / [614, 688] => -0.73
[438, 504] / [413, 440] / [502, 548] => -1.66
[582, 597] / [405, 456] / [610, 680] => -0.10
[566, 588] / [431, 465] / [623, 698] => 0.34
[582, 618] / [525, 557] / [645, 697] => -0.92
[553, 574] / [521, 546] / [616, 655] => -0.38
